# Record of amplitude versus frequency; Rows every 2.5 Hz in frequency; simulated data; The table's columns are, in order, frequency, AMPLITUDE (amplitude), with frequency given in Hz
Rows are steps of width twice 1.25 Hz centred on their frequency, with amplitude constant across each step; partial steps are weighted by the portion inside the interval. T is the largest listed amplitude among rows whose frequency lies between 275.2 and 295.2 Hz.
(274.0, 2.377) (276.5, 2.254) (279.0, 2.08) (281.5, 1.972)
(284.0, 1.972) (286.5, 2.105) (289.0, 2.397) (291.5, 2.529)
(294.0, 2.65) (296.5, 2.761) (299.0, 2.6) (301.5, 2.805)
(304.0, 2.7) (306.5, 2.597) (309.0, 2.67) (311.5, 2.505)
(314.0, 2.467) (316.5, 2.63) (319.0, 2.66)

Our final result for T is 2.65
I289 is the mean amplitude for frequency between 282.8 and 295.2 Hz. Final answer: 2.33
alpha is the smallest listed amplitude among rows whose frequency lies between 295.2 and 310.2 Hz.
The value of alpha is 2.597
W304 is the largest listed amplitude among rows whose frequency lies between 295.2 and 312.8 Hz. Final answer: 2.805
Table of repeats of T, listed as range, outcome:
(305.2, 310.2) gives 2.67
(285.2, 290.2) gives 2.397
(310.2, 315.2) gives 2.505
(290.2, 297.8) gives 2.761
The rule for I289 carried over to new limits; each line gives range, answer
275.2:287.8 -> 2.08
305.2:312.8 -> 2.59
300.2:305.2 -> 2.75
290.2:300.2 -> 2.63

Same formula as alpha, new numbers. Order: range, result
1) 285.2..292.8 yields 2.105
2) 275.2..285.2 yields 1.972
